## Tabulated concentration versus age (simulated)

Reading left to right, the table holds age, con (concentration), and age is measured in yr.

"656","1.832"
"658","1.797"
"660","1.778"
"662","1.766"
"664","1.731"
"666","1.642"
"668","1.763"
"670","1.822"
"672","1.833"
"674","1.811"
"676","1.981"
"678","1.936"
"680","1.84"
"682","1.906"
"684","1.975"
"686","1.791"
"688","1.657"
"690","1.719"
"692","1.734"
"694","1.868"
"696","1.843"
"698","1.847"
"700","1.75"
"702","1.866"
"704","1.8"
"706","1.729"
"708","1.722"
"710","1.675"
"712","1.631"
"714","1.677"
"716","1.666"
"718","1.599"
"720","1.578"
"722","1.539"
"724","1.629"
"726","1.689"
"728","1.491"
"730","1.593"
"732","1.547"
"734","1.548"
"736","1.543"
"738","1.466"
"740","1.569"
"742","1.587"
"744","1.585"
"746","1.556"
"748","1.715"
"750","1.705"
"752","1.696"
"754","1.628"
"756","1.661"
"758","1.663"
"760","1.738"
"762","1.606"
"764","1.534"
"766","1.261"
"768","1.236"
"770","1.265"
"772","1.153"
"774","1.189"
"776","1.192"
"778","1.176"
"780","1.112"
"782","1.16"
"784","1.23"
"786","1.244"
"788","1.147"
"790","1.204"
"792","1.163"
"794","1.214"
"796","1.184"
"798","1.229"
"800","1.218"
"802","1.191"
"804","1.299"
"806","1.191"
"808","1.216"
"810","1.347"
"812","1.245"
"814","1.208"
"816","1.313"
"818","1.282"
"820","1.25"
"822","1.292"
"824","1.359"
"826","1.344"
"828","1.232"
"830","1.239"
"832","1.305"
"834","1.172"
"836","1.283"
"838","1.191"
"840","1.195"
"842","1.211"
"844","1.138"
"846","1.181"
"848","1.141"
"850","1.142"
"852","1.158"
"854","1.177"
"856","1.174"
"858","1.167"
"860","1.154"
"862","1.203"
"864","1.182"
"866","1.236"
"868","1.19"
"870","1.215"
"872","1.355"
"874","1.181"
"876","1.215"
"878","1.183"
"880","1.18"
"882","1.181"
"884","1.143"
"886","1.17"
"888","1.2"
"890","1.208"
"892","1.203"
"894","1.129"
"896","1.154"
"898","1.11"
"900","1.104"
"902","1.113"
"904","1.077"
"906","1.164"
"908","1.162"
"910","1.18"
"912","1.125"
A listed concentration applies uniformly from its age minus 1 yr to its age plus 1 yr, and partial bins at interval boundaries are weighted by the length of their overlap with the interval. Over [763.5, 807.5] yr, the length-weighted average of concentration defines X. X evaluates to 1.21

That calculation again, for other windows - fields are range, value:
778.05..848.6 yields 1.23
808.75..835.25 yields 1.28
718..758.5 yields 1.6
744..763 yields 1.66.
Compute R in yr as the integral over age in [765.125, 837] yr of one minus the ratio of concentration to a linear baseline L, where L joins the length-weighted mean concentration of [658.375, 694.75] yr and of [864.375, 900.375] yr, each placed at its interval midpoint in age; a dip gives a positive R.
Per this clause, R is 9.9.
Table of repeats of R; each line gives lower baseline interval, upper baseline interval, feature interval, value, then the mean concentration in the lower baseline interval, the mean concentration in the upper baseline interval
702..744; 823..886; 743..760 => -1.4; 1.62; 1.21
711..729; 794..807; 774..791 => 1.6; 1.61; 1.22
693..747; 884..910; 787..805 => 2.9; 1.65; 1.15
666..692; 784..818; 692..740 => -0.6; 1.82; 1.23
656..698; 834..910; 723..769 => 0.3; 1.81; 1.18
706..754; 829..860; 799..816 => 1.1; 1.61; 1.19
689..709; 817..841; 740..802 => 5.3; 1.79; 1.26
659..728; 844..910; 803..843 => 2.5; 1.75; 1.17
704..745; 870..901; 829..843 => 0.9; 1.61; 1.18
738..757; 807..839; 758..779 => 2.4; 1.62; 1.27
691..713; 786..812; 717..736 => 0.6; 1.77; 1.22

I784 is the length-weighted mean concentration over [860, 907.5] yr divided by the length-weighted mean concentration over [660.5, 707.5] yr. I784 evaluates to 0.65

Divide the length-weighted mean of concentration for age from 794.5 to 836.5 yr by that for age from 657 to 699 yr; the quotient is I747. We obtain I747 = 0.7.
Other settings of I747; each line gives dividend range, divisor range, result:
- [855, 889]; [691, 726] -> 0.70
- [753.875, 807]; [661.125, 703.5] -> 0.71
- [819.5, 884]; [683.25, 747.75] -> 0.73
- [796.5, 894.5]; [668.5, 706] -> 0.67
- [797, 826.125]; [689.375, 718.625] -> 0.72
